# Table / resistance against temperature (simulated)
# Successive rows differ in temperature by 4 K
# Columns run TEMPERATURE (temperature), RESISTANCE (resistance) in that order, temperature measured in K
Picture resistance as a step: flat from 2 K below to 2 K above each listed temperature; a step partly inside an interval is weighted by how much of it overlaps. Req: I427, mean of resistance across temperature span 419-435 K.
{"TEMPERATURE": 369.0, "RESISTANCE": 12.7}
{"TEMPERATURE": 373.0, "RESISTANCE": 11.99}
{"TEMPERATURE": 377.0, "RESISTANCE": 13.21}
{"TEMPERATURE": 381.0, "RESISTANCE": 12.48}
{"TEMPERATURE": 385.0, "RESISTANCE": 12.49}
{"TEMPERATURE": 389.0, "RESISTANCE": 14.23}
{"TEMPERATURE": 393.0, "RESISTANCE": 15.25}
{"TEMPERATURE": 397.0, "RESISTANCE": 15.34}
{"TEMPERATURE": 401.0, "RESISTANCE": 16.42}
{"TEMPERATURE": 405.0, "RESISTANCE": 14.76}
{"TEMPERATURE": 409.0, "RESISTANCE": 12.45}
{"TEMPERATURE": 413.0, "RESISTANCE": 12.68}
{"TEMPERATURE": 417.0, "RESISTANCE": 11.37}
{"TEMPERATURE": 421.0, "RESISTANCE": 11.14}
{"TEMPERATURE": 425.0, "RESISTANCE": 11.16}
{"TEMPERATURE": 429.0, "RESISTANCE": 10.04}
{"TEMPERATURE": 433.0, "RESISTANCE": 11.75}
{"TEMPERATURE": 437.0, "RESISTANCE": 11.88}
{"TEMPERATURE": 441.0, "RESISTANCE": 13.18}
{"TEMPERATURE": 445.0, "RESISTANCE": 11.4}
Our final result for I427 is 11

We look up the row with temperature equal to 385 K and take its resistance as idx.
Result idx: 12.49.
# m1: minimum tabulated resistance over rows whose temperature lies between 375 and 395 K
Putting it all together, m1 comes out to 12.48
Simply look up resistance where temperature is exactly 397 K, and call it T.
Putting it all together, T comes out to 15.34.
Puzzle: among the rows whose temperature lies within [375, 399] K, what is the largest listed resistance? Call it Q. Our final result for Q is 15.34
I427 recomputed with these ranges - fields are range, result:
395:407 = 15.5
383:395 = 14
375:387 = 12.7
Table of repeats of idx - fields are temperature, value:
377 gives 13.21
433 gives 11.75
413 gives 12.68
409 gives 12.45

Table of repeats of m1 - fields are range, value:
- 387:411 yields 12.45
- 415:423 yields 11.14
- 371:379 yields 11.99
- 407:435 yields 10.04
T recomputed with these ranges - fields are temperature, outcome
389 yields 14.23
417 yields 11.37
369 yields 12.7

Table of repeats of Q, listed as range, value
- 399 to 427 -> 16.42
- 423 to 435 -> 11.75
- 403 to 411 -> 14.76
